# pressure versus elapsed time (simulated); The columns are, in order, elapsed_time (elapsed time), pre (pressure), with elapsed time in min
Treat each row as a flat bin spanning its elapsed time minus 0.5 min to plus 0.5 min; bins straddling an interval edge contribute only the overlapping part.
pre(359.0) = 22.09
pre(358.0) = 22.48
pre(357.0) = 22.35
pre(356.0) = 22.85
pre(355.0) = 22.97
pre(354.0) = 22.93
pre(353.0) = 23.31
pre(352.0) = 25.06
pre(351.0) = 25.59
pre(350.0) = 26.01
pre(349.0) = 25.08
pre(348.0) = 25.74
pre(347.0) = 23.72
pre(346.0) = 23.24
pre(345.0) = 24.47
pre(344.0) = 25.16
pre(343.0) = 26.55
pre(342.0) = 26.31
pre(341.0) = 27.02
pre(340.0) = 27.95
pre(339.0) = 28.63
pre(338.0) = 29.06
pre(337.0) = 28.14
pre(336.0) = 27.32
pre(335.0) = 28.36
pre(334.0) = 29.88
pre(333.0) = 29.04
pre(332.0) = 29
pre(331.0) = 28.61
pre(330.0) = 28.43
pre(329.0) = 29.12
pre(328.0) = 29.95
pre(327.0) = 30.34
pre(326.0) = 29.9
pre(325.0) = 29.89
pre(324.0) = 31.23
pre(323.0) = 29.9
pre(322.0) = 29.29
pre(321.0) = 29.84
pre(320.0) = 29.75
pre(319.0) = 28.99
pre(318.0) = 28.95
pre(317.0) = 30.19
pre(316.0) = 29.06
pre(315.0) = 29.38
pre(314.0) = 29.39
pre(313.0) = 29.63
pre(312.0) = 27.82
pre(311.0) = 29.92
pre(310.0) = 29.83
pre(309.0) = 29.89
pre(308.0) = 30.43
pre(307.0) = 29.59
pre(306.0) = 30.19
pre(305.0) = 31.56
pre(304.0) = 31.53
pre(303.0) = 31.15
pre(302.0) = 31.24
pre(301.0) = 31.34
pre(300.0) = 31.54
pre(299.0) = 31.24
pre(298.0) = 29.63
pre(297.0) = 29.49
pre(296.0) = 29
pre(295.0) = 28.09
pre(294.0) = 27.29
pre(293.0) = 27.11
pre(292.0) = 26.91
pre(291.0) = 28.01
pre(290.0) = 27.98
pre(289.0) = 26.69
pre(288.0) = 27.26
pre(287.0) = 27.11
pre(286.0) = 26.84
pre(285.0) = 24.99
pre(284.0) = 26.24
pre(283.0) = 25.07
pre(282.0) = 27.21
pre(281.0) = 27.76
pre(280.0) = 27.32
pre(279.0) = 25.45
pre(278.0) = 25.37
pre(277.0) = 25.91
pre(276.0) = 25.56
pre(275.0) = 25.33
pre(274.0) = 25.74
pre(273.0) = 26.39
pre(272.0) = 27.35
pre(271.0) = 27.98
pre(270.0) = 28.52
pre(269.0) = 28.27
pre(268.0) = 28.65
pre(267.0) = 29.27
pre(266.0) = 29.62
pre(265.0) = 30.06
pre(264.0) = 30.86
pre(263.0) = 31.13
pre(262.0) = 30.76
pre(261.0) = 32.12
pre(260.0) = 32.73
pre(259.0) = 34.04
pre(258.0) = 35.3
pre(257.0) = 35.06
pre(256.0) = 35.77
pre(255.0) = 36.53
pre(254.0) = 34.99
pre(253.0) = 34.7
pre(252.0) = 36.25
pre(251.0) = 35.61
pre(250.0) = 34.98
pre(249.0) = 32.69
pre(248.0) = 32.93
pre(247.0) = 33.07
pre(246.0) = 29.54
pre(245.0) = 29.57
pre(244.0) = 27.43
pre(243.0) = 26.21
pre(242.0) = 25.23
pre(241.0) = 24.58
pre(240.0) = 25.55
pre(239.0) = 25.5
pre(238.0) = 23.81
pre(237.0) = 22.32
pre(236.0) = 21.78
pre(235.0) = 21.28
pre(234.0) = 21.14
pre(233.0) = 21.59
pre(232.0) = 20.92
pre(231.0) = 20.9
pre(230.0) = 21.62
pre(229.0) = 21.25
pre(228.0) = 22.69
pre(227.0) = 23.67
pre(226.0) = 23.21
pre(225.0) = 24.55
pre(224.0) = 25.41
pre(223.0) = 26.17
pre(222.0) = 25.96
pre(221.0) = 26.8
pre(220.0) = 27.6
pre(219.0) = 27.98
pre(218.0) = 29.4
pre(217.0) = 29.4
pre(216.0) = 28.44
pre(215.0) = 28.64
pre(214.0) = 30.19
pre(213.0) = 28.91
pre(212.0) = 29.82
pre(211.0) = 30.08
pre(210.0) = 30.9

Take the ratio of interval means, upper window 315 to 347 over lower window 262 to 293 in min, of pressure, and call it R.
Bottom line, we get 1.0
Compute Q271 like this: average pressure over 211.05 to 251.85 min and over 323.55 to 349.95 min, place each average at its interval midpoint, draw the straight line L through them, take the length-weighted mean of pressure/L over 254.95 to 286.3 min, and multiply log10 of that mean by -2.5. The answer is -0.08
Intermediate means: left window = 26.6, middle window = 28.9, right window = 27.7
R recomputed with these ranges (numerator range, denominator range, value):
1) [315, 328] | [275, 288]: 1.13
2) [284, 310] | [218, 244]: 1.20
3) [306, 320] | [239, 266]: 0.93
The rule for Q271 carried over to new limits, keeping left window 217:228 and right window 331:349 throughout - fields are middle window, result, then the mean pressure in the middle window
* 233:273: -0.130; 29.7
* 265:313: -0.065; 28.3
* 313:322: -0.101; 29.4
